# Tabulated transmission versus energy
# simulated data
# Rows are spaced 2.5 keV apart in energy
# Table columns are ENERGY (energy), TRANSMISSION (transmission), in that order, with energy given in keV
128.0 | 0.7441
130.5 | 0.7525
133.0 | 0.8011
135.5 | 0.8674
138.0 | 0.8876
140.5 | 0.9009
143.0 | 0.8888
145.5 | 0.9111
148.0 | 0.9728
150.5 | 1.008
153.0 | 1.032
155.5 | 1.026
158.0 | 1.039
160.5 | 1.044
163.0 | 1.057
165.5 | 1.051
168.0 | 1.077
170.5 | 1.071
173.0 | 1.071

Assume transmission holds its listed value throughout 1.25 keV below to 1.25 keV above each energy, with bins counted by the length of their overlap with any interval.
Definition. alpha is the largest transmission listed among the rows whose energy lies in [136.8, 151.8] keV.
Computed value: 1.008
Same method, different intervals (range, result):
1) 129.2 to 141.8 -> 0.9009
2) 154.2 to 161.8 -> 1.044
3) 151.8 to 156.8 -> 1.032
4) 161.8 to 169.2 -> 1.077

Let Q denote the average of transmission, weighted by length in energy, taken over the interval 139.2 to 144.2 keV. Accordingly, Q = 0.895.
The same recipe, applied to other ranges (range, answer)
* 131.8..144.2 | 0.869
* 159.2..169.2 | 1.06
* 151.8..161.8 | 1.04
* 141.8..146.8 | 0.901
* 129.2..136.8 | 0.807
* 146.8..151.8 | 0.991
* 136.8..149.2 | 0.912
